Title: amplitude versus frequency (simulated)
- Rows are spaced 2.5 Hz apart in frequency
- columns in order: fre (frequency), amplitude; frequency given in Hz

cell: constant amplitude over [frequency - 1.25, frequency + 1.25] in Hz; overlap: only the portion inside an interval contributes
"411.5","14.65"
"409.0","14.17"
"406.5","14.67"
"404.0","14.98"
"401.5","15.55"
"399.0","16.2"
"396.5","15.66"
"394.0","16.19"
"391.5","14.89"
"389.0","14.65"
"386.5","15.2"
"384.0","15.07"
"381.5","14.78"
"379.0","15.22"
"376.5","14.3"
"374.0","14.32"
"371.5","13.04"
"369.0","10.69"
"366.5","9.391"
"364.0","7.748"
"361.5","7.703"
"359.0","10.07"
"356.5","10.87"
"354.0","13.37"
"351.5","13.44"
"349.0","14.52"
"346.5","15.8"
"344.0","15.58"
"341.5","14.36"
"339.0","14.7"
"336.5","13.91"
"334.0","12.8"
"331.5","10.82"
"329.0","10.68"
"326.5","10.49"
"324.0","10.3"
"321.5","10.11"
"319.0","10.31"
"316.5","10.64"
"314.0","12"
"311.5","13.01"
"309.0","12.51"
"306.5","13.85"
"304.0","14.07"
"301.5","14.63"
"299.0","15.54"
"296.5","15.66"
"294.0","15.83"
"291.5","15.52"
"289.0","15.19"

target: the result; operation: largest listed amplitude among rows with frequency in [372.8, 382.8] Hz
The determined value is 15.22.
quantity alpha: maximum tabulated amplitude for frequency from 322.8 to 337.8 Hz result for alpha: 13.91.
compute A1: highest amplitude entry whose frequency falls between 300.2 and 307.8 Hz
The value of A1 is 14.63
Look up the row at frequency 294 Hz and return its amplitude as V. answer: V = 15.83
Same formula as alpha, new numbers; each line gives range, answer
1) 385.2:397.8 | 16.19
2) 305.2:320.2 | 13.85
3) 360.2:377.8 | 14.32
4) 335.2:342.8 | 14.7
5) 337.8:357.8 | 15.8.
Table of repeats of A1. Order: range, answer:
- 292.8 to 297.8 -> 15.83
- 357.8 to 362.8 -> 10.07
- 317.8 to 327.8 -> 10.49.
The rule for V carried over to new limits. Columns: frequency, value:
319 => 10.31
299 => 15.54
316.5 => 10.64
